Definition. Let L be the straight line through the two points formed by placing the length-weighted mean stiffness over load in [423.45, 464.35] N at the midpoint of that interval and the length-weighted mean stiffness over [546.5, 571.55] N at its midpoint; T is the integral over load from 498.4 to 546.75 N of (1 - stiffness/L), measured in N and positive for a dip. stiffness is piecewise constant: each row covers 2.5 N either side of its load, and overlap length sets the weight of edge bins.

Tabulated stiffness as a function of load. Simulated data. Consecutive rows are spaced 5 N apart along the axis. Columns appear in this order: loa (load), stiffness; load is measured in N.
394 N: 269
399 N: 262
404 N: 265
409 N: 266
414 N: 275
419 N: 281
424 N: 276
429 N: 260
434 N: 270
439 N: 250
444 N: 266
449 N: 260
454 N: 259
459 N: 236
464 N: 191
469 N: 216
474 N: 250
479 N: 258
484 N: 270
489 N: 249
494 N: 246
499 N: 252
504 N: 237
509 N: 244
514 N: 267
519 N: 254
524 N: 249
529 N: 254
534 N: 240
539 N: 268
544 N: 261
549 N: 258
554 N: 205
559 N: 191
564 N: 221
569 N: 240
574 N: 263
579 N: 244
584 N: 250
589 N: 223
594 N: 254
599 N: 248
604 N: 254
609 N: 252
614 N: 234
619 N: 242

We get -4.1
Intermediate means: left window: 254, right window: 223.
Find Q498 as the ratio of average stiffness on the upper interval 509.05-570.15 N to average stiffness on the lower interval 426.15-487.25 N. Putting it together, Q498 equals 1.0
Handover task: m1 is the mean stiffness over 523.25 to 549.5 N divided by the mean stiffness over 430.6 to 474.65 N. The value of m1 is 1.0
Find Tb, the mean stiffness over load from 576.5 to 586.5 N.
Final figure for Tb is 247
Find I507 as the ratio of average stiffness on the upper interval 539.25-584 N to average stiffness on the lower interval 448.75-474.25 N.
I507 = 1.0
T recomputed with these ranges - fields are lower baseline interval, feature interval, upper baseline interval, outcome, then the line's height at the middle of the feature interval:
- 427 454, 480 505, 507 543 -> 0.46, 257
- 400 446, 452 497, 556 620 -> 2.96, 259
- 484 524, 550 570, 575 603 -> 2.56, 247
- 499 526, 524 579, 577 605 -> 1.57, 248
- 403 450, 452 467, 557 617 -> 1.97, 262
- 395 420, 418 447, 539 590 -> -0.24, 264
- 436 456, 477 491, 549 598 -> -0.43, 252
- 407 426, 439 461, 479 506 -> 0.79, 265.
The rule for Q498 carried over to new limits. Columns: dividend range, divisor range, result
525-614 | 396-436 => 0.90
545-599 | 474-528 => 0.94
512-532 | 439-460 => 1.00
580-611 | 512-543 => 0.97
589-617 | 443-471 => 1.04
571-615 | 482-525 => 0.98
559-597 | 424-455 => 0.91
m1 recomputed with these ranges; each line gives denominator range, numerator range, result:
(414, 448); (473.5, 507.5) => 0.94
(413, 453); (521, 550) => 0.96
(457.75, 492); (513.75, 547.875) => 1.07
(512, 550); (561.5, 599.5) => 0.95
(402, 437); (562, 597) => 0.90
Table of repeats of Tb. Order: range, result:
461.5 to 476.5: 219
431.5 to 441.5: 260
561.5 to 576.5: 241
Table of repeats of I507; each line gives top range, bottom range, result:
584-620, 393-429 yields 0.91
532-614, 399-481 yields 0.95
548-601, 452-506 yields 0.97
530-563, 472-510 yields 0.94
